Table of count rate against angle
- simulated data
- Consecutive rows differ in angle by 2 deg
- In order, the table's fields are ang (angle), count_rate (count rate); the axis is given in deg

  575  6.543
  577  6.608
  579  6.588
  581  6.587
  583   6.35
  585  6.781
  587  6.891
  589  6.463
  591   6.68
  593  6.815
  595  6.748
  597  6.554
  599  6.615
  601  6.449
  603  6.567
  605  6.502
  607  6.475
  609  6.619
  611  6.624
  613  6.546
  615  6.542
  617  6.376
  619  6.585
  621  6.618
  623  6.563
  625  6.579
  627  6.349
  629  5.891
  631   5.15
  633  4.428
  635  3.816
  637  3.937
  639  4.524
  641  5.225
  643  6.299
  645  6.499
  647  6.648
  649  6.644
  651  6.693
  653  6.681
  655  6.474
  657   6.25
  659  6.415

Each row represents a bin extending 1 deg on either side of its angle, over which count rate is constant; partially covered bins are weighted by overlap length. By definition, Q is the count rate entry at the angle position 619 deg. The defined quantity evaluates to 6.585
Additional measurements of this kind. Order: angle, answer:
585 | 6.781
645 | 6.499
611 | 6.624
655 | 6.474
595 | 6.748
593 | 6.815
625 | 6.579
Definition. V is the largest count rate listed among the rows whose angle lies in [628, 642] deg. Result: 5.891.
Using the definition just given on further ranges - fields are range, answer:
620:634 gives 6.618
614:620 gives 6.585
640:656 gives 6.693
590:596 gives 6.815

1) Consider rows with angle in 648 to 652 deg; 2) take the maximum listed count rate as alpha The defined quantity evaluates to 6.693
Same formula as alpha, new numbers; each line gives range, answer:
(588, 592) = 6.68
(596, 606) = 6.615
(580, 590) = 6.891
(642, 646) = 6.499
